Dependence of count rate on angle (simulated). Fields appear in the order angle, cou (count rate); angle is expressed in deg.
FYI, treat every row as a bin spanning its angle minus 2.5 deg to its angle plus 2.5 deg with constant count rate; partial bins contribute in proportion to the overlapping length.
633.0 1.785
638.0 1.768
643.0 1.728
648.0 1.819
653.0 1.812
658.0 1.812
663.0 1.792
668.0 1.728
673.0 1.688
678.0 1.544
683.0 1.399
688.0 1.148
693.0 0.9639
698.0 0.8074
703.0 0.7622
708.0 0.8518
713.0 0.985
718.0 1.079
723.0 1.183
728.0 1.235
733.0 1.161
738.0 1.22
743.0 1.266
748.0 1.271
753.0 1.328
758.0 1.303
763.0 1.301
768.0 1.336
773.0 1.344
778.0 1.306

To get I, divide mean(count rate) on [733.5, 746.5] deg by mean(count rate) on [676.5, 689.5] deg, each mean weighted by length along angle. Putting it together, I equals 0.9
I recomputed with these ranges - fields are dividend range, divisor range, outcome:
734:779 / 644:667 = 0.72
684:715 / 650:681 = 0.55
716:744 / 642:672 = 0.67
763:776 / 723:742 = 1.10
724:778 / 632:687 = 0.75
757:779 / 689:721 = 1.43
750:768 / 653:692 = 0.83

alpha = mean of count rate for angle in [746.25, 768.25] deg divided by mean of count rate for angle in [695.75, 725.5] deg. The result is 1.4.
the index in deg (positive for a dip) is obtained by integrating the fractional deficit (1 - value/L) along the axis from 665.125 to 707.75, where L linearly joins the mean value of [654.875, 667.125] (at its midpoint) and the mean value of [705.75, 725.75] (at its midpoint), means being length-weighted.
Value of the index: 6.7 deg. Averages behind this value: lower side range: 1.79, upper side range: 1.03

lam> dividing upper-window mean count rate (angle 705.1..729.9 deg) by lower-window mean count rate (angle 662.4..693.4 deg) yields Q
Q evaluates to 0.71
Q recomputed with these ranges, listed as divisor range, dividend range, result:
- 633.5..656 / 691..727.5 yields 0.54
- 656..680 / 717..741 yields 0.69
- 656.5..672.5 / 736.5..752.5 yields 0.72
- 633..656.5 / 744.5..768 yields 0.73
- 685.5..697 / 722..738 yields 1.17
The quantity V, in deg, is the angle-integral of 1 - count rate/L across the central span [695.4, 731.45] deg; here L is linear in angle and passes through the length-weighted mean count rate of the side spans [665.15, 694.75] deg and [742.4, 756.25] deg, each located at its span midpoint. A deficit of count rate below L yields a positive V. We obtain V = 9.8 deg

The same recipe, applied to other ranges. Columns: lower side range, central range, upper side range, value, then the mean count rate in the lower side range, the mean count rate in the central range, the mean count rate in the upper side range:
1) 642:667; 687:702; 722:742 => 5.6 deg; 1.79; 0.935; 1.21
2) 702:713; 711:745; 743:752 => -3.0 deg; 0.854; 1.16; 1.28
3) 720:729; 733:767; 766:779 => -0.2 deg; 1.2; 1.28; 1.33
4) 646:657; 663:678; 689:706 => -2.9 deg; 1.81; 1.69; 0.871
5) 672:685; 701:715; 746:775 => 5.7 deg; 1.53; 0.866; 1.31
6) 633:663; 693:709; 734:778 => 7.4 deg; 1.79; 0.827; 1.29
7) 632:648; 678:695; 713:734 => 2.3 deg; 1.77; 1.23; 1.14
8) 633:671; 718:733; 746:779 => 3.0 deg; 1.78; 1.18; 1.31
